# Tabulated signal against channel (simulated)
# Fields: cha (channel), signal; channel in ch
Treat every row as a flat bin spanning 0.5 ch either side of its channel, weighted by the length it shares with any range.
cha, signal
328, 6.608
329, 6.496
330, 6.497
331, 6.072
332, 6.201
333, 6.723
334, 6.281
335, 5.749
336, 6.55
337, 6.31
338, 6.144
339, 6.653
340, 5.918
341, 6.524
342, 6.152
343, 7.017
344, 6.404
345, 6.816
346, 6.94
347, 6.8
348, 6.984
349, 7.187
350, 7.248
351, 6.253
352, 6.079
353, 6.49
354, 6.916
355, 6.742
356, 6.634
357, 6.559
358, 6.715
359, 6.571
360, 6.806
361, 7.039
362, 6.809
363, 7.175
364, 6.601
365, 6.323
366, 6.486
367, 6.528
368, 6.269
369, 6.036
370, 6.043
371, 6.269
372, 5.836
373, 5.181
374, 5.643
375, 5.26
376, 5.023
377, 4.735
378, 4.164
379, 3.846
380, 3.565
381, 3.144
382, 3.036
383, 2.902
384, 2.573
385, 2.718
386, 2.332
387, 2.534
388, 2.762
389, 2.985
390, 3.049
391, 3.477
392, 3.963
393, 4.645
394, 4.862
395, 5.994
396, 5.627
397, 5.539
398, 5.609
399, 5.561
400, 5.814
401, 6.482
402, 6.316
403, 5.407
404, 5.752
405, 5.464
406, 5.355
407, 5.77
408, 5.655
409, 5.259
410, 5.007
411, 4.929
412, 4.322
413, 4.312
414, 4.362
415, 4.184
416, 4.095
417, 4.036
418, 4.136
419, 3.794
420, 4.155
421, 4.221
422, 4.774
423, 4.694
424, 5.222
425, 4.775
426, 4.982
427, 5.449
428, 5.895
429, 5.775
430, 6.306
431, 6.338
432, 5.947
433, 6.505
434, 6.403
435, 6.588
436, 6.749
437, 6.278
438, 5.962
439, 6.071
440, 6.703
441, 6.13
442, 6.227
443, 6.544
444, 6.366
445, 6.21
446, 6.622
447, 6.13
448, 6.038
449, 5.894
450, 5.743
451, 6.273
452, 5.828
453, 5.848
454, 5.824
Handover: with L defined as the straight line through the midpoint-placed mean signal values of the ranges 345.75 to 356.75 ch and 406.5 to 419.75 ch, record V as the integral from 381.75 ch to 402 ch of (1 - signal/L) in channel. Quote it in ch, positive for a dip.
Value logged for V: 4.12 ch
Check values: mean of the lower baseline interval 6.74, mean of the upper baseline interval 4.6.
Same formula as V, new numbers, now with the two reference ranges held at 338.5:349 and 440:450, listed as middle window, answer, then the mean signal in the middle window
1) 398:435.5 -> 6.5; 5.25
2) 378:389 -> 5.9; 3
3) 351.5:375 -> 0.6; 6.4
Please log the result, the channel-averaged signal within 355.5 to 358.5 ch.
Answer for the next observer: 6.64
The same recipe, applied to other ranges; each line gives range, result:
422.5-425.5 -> 4.9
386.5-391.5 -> 2.96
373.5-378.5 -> 4.96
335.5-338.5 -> 6.33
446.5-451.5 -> 6.02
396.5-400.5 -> 5.63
